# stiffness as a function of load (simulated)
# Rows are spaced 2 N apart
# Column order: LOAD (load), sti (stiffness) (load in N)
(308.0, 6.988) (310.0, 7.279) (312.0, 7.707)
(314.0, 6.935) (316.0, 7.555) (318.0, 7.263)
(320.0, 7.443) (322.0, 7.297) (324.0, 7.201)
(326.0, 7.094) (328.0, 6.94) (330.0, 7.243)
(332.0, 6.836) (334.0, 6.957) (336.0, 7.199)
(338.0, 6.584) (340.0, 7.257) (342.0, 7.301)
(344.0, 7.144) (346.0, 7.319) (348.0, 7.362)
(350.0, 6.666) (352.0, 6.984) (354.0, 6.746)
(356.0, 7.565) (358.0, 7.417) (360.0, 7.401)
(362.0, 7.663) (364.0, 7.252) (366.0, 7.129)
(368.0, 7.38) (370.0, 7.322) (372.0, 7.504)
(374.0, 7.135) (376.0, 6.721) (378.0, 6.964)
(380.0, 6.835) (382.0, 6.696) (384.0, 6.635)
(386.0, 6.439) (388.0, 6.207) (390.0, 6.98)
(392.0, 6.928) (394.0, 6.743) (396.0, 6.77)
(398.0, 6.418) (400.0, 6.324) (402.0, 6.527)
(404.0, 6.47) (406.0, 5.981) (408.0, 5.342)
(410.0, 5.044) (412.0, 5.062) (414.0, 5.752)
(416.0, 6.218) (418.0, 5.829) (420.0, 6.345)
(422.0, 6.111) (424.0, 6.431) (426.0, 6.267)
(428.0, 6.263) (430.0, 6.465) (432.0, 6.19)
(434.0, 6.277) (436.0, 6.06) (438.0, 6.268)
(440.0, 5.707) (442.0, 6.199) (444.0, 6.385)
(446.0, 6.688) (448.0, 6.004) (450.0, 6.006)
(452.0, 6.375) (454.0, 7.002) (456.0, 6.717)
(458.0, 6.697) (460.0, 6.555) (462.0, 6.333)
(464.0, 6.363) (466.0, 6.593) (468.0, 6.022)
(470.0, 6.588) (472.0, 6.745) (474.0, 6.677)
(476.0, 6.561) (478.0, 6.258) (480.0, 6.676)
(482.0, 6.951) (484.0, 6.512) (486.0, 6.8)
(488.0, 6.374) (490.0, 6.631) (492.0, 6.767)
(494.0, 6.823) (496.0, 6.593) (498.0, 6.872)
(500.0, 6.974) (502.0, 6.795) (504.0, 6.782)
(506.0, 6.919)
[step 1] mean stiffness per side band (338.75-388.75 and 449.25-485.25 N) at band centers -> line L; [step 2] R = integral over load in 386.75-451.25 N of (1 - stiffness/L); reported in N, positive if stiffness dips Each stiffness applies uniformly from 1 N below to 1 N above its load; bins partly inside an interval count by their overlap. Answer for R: 5.7 N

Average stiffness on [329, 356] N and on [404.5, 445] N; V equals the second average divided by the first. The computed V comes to 0.85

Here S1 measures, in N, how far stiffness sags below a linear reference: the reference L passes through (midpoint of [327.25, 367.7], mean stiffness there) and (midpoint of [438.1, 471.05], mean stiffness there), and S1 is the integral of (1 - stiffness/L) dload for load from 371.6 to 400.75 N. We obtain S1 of 0.6 N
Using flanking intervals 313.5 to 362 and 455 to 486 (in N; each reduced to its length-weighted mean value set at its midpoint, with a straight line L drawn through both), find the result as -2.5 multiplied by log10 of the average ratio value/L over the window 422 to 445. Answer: 0.08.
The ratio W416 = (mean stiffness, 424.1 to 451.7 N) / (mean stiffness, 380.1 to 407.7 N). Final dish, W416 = 0.95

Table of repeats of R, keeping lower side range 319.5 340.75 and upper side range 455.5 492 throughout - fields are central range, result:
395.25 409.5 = 1.3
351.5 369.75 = -0.8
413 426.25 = 1.2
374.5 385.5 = 0.2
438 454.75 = 0.9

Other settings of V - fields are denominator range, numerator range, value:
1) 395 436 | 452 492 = 1.08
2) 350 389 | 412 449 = 0.87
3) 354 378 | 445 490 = 0.90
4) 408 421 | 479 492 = 1.17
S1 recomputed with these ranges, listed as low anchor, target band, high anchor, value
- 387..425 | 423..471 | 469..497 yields 0.55 N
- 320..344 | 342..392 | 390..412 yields -3.02 N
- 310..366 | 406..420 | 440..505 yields 2.48 N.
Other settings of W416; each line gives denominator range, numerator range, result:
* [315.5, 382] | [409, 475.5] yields 0.87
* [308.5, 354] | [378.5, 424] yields 0.88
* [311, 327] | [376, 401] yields 0.91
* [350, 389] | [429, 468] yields 0.90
